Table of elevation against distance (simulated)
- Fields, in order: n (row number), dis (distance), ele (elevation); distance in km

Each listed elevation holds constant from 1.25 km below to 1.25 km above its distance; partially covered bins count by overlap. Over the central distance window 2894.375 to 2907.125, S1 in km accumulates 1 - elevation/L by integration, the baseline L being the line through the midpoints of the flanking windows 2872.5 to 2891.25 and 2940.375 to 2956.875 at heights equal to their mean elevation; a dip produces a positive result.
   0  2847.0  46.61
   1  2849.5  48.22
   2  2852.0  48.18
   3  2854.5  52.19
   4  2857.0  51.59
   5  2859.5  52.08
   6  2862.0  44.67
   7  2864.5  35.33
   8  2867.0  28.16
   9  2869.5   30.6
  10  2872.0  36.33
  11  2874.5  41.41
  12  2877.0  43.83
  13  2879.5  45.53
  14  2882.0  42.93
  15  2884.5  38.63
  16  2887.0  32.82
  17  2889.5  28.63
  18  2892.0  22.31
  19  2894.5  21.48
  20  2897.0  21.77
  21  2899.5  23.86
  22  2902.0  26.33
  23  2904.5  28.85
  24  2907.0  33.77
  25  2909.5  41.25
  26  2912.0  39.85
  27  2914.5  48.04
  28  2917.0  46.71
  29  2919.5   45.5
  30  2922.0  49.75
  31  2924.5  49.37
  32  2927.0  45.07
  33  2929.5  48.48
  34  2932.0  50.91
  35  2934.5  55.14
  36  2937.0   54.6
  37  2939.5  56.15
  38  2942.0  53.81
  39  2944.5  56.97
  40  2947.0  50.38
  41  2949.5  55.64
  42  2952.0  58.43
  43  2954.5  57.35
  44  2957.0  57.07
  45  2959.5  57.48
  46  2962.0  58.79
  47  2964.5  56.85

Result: 5.2 km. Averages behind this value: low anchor 38.6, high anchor 55.6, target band 25.7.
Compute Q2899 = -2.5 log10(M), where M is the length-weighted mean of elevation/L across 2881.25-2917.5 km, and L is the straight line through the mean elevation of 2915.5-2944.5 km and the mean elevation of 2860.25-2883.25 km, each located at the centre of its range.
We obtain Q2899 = 0.34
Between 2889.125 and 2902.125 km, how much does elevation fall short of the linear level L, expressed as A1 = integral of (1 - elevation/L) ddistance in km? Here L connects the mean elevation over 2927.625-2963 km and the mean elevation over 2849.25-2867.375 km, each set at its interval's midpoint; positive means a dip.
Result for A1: 6.8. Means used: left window 45.7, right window 54.9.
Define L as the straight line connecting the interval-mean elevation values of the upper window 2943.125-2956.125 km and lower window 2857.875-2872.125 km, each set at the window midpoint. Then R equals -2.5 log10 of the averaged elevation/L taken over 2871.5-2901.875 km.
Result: 0.27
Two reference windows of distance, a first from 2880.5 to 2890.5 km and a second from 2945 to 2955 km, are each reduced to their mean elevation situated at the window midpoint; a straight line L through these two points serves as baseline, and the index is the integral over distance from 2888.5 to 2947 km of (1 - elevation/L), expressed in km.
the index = 6.5 km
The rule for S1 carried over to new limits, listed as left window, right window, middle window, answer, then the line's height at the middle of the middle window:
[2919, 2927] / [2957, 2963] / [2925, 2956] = -0.5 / 52.7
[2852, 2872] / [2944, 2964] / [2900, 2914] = 4.3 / 49.2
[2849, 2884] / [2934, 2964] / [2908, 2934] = 2.5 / 51.5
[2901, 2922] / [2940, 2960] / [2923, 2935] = -0.6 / 47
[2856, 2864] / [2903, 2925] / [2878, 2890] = 1.9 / 45.4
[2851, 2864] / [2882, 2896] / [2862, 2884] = 0.2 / 39.6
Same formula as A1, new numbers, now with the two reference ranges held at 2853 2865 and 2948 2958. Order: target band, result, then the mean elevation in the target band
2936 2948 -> 0.3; 54.5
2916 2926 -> 1.1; 47.8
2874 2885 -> 1.6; 42.8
